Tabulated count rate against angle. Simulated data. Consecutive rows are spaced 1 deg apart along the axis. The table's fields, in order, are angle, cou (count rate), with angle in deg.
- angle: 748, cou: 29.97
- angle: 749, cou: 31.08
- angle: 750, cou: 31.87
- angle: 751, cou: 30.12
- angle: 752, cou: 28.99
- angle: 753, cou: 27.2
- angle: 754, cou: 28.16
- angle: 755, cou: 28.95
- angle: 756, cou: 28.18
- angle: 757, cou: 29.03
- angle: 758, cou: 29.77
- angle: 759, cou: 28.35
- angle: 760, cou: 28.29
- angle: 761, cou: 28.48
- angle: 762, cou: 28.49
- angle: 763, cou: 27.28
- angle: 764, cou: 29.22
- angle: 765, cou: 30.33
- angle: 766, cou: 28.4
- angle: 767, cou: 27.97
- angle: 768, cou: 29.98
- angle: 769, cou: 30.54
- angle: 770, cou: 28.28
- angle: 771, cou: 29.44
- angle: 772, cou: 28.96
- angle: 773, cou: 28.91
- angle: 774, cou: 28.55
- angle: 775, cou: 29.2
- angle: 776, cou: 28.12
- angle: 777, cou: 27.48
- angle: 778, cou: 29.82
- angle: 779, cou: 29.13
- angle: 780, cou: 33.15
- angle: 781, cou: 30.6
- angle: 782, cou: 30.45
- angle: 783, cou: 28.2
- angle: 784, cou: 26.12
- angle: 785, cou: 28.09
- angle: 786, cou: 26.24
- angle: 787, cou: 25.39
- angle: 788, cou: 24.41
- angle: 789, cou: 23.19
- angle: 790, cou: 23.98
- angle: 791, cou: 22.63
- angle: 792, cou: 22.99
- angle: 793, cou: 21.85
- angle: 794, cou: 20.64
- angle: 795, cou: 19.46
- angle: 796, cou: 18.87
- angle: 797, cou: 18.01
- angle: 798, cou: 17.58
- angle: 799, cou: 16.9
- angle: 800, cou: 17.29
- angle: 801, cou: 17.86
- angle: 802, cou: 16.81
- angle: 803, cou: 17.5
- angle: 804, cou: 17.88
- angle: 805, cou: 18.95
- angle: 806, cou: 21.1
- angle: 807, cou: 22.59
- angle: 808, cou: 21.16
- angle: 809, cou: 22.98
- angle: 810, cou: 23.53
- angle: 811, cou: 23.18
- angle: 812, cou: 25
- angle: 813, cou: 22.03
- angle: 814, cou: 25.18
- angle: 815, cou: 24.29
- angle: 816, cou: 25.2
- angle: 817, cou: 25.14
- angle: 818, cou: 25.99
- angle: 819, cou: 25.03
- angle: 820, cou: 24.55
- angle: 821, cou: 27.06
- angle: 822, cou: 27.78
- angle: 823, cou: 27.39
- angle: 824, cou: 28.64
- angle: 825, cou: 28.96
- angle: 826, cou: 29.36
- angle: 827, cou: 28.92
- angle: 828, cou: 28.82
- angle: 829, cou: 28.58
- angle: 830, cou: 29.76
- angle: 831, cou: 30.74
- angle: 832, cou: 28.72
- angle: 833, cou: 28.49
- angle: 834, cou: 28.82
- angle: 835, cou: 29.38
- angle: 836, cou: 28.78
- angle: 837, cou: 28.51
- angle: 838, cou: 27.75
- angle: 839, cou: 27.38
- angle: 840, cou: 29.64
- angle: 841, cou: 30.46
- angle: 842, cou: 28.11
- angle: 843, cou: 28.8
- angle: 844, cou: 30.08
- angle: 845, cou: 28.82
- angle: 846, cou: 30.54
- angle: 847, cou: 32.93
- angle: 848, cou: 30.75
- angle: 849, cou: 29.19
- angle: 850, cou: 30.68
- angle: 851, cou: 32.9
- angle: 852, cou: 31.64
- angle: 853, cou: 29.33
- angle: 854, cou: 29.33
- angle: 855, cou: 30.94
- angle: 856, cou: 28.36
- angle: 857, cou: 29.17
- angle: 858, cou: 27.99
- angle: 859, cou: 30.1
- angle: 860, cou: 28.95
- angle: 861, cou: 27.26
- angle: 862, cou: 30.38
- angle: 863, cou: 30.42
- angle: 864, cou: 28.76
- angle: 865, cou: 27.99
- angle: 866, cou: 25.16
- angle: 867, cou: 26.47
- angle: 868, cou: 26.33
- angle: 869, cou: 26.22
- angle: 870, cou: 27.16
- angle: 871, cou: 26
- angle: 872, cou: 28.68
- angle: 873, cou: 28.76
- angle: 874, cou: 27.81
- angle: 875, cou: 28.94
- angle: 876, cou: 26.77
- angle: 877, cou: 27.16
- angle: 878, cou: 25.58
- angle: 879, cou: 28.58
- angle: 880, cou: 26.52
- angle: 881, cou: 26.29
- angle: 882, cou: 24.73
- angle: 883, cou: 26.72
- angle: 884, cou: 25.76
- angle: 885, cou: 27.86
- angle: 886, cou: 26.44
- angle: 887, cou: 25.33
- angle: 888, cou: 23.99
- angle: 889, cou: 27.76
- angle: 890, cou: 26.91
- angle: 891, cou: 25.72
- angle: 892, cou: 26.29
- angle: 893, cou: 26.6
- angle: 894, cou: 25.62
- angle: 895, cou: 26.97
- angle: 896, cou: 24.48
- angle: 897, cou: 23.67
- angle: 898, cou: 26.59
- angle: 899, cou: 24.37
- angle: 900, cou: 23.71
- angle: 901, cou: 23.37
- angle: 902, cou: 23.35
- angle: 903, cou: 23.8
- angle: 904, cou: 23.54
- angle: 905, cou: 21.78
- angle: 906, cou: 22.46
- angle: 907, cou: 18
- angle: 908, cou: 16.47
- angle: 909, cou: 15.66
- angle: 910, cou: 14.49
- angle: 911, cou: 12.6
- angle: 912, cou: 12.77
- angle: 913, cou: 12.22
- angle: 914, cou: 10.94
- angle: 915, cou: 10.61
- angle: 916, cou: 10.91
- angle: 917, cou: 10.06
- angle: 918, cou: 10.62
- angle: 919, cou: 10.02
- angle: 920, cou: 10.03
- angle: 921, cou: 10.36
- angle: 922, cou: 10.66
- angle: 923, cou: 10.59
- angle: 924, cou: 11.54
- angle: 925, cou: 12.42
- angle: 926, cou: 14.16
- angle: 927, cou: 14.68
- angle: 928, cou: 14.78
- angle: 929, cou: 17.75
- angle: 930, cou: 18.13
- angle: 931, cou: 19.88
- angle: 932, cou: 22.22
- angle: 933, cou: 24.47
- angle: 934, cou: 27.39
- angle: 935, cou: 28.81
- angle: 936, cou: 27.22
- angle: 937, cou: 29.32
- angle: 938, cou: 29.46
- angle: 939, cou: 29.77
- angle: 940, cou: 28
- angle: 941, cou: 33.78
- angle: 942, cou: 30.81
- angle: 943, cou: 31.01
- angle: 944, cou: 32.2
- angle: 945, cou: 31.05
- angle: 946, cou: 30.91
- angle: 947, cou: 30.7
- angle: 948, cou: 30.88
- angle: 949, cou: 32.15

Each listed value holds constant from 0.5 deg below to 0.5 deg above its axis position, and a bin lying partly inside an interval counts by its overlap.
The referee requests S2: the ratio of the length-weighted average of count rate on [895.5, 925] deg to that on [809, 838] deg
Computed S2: 0.61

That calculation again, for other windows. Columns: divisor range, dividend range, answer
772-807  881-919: 0.89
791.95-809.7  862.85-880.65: 1.41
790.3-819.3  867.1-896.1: 1.25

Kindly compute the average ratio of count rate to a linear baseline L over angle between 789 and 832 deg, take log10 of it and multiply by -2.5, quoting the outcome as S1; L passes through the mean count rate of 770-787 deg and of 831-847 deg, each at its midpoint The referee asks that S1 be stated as 0.23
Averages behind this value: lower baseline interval 28.8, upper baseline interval 29.1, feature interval 23.4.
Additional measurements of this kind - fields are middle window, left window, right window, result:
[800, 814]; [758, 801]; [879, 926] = 0.19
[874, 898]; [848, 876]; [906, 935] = -0.15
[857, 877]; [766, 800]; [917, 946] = -0.20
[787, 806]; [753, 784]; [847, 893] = 0.39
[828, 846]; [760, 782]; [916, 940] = -0.18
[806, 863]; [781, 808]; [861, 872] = -0.12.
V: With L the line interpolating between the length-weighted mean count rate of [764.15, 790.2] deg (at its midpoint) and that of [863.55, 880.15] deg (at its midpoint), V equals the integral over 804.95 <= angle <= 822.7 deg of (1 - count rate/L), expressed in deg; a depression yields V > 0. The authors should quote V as 2.42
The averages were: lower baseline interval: 28.3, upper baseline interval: 27.2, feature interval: 24.1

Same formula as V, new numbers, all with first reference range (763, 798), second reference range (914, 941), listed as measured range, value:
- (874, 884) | -2.9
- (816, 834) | -2.9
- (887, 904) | -4.5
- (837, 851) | -4.2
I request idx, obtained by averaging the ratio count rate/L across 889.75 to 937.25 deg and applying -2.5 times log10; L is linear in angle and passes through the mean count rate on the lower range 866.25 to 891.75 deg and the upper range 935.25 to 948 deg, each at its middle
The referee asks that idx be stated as 0.453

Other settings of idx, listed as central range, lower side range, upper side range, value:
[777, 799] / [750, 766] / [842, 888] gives 0.16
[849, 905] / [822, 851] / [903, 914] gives -0.21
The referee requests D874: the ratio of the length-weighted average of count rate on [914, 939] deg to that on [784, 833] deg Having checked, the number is 0.72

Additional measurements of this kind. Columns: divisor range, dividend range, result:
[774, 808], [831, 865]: 1.26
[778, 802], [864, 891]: 1.14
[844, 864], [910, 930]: 0.41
